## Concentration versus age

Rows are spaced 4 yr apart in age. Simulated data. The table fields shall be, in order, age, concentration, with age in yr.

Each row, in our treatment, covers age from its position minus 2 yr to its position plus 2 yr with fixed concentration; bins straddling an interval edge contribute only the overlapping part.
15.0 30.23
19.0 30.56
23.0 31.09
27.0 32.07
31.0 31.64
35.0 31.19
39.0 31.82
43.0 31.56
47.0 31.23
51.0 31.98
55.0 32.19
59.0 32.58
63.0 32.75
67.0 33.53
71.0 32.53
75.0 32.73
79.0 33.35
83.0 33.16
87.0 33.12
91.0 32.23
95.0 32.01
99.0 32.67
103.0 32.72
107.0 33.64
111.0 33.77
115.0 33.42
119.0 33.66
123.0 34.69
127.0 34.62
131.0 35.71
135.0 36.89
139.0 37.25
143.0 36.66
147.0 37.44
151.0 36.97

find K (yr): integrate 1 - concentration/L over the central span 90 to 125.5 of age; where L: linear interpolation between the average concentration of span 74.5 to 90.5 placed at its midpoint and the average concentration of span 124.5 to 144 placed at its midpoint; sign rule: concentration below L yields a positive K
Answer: 1.4 yr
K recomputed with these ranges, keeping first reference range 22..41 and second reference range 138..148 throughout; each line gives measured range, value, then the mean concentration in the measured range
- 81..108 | 1.5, 32.8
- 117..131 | 0.6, 34.5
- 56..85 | 0.5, 32.9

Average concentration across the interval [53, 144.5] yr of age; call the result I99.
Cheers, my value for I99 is 33.7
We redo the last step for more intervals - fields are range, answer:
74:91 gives 33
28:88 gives 32.3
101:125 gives 33.6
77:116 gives 33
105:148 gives 35.2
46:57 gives 31.9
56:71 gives 32.8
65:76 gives 32.9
